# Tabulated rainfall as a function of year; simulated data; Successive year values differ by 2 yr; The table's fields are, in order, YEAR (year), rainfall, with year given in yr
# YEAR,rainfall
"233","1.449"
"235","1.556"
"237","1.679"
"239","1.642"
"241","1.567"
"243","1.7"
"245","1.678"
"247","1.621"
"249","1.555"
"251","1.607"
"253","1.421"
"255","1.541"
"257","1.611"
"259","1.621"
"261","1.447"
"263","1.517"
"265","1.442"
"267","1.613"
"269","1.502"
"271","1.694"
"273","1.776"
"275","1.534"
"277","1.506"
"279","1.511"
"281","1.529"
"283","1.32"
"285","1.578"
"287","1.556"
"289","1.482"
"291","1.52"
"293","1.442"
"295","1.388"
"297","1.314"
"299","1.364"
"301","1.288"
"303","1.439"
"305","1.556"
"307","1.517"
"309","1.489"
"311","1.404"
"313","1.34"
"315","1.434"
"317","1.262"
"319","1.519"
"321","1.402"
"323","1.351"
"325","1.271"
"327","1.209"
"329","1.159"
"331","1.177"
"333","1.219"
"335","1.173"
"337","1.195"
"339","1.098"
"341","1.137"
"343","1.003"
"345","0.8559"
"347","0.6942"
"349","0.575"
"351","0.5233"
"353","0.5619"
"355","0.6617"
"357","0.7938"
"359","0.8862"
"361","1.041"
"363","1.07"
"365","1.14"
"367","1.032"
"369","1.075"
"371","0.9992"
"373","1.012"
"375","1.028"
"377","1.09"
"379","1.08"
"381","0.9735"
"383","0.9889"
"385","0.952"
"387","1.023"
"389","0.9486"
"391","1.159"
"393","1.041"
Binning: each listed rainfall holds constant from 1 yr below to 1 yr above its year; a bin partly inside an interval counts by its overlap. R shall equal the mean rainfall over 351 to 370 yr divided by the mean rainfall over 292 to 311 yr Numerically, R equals 0.63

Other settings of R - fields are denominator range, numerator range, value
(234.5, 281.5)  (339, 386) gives 0.59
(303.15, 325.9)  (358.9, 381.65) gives 0.74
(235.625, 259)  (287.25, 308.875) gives 0.90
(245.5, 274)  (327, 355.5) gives 0.60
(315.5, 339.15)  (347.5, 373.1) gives 0.69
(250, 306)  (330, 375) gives 0.63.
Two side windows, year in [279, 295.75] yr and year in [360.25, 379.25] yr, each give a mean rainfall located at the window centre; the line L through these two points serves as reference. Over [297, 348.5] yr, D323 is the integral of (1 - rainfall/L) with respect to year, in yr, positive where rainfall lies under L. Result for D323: 1.89 yr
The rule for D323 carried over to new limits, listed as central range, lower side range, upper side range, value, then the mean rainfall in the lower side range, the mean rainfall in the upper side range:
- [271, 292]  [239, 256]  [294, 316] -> -0.8 yr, 1.59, 1.41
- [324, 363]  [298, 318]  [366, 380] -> 8.2 yr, 1.41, 1.05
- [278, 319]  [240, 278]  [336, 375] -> -4.3 yr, 1.58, 0.916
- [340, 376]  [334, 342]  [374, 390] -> 6.3 yr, 1.15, 1.01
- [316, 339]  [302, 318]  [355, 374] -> 0.5 yr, 1.43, 0.987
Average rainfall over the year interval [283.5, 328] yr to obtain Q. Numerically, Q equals 1.41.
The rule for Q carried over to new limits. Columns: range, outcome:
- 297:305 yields 1.38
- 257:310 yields 1.5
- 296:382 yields 1.13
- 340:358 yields 0.756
